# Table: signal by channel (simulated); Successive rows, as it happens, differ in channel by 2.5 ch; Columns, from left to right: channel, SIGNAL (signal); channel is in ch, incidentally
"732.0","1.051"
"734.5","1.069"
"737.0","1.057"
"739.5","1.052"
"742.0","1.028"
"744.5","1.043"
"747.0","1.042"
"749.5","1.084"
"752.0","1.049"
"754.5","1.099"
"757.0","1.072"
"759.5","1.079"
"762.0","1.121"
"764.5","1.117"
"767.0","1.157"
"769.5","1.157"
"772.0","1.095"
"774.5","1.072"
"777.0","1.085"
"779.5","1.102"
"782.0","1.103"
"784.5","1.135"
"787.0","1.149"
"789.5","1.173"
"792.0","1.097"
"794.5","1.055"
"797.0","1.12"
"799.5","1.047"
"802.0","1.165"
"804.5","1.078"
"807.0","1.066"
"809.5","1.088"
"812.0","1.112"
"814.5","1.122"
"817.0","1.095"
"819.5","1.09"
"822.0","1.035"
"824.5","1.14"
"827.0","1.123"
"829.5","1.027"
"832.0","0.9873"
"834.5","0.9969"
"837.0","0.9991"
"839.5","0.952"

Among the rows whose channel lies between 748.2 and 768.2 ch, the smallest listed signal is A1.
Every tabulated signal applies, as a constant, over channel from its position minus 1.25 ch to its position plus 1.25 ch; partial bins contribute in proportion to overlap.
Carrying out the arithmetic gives 1.049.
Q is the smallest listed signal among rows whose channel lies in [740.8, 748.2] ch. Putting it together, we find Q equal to 1.028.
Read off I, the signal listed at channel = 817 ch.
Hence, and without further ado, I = 1.095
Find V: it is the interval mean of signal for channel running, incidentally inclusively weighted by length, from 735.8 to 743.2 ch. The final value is 1.05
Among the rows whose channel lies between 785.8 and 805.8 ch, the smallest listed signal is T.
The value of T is 1.047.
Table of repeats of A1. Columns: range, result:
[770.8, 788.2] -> 1.072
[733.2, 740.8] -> 1.052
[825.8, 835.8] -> 0.9873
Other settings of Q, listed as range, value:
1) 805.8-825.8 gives 1.035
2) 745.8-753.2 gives 1.042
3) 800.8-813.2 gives 1.066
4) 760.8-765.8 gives 1.117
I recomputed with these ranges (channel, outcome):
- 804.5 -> 1.078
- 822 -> 1.035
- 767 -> 1.157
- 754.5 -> 1.099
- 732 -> 1.051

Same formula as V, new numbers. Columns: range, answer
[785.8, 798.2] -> 1.12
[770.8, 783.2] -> 1.09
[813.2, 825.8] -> 1.1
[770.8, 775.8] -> 1.08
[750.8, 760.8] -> 1.08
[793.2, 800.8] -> 1.07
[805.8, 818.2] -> 1.1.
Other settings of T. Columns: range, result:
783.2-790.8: 1.135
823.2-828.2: 1.123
